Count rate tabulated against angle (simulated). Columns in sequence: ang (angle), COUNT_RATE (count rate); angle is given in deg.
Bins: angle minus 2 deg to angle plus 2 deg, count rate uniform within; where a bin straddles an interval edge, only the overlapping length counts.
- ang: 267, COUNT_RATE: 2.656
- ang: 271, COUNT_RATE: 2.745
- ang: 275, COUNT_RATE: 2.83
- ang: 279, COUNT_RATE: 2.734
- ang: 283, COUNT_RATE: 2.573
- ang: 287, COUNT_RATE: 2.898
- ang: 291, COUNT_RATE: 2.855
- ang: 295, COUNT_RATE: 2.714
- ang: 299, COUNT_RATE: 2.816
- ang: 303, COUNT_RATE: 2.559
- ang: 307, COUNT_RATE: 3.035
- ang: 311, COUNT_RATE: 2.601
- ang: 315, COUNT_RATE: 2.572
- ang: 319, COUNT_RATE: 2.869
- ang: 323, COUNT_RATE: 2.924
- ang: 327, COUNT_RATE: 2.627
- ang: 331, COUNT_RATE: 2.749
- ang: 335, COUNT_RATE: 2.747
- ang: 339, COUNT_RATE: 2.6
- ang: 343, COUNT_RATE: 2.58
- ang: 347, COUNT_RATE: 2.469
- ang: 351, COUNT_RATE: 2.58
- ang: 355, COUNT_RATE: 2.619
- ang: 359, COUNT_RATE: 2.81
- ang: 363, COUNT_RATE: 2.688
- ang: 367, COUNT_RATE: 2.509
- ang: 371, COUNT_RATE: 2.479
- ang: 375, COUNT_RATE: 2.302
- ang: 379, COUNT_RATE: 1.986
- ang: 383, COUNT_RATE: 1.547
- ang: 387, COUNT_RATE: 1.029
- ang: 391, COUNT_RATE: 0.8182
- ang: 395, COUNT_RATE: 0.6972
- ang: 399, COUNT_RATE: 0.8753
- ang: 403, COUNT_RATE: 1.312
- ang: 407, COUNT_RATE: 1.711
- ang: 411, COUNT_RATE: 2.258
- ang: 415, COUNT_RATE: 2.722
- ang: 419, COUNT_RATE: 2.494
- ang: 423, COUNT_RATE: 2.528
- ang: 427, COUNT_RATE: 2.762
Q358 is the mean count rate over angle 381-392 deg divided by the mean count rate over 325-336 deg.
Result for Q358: 0.4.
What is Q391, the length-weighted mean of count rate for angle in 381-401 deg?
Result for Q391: 0.993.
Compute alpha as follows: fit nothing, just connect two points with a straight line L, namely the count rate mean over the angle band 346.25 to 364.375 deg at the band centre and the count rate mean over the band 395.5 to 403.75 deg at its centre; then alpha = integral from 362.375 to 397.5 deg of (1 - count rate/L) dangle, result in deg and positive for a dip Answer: 1.4 deg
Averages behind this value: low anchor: 2.64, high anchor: 0.988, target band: 1.74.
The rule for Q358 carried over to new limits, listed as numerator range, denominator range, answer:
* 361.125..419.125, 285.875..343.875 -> 0.66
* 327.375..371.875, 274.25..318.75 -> 0.96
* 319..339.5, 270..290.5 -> 1.00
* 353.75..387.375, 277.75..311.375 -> 0.82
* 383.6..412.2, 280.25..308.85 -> 0.44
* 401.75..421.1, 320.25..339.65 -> 0.78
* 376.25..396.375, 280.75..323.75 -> 0.46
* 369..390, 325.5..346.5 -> 0.69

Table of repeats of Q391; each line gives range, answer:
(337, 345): 2.59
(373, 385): 1.95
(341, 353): 2.54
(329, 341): 2.7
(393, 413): 1.37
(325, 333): 2.69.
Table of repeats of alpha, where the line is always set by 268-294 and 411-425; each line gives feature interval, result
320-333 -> -0.4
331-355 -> 0.5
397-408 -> 5.6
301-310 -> -0.2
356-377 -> 0.5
